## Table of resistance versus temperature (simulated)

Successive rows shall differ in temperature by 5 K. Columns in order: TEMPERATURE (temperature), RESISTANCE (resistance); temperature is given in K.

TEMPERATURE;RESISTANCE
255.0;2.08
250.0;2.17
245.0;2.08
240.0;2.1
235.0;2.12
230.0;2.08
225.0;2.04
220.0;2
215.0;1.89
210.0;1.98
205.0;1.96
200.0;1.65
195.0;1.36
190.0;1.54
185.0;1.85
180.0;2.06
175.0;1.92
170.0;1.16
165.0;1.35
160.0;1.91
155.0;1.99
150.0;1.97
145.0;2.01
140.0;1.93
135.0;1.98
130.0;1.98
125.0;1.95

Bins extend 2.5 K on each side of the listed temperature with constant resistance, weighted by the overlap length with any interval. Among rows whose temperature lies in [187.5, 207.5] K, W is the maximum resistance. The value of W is 1.96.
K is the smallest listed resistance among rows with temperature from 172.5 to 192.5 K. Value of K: 1.54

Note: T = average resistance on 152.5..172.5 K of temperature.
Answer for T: 1.6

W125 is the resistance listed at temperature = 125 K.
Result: 1.95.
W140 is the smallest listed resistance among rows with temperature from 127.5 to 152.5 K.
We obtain 1.93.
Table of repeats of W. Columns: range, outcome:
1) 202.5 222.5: 2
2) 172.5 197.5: 2.06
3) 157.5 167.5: 1.91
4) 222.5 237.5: 2.12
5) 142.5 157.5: 2.01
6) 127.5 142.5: 1.98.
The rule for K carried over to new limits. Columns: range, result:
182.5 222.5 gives 1.36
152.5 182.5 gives 1.16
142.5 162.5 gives 1.91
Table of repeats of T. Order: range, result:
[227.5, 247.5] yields 2.09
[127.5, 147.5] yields 1.98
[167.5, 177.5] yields 1.54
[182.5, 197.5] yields 1.58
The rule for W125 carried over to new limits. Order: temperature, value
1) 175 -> 1.92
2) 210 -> 1.98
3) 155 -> 1.99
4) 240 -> 2.1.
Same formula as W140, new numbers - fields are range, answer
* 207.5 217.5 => 1.89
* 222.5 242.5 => 2.04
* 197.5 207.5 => 1.65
